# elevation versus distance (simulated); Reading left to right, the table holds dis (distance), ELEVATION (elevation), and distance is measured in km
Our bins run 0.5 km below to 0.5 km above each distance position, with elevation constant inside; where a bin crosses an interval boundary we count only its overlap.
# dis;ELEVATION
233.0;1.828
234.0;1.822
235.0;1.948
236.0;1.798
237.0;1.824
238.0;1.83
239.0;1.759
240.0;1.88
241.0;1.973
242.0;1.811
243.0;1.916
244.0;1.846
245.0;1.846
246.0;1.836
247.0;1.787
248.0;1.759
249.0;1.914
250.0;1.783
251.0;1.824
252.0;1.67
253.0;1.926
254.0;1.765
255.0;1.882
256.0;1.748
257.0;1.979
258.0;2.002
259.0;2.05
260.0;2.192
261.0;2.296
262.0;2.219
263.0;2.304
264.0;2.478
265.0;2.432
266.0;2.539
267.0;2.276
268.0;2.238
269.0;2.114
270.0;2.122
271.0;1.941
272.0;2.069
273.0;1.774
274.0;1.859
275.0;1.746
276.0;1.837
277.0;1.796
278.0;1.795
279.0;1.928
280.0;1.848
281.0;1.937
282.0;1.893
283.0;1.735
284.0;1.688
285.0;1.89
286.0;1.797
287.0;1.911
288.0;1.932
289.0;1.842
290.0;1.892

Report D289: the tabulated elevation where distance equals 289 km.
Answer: 1.842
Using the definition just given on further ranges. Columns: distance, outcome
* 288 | 1.932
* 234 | 1.822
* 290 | 1.892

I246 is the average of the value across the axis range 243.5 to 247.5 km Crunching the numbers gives 1.83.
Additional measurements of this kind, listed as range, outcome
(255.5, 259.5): 1.94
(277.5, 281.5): 1.88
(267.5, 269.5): 2.18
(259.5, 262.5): 2.24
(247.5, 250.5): 1.82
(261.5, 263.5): 2.26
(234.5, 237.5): 1.86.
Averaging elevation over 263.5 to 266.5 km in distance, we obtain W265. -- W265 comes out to 2.48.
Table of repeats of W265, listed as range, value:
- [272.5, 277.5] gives 1.8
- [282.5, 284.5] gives 1.71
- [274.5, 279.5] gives 1.82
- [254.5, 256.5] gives 1.81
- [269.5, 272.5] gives 2.04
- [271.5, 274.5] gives 1.9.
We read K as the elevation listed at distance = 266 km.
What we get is 2.539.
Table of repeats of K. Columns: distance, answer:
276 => 1.837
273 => 1.774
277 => 1.796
